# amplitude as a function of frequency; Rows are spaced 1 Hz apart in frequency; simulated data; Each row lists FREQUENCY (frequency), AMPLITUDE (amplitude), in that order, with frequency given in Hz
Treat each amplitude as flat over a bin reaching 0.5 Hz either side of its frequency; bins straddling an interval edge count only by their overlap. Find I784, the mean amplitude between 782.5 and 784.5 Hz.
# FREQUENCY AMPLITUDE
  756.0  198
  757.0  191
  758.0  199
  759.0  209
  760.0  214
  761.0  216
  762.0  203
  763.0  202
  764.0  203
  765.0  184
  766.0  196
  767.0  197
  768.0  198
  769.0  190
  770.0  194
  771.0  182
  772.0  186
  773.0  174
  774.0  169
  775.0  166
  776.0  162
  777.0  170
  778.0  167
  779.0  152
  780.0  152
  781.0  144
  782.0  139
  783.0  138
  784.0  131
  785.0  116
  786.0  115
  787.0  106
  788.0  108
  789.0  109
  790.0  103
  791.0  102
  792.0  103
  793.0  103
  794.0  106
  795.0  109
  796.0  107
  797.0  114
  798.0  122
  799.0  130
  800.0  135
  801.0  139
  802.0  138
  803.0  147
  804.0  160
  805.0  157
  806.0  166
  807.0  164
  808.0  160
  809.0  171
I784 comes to 134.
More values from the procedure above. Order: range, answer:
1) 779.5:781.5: 148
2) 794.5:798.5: 113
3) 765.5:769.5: 195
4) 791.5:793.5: 103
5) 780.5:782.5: 142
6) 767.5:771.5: 191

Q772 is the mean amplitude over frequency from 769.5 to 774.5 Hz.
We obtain 181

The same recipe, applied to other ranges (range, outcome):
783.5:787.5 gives 117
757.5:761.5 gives 210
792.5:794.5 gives 104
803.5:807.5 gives 162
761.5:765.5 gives 198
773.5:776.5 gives 166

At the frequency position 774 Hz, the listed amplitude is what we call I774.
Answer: 169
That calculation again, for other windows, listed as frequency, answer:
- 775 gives 166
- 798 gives 122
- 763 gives 202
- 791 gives 102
